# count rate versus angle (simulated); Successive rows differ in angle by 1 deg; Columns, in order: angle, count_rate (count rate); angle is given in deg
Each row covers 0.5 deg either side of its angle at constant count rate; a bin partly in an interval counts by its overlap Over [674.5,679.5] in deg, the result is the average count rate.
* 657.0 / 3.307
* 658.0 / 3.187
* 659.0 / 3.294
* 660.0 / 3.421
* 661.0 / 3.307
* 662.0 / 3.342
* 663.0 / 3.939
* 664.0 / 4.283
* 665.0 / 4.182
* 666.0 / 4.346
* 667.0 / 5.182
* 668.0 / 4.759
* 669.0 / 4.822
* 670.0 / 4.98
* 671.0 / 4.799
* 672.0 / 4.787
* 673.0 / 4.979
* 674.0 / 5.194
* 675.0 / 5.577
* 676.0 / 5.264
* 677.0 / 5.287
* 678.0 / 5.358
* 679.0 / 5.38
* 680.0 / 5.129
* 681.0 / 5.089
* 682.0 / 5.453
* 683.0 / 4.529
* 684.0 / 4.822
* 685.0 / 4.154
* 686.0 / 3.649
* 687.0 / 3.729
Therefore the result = 5.37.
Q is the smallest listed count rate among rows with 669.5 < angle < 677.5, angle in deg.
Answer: 4.787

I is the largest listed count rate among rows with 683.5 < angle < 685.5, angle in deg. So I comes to 4.822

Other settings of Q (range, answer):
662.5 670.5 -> 3.939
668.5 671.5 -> 4.799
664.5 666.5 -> 4.182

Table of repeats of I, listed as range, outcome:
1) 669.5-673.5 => 4.98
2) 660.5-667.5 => 5.182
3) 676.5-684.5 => 5.453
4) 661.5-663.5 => 3.939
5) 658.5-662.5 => 3.421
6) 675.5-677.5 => 5.287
